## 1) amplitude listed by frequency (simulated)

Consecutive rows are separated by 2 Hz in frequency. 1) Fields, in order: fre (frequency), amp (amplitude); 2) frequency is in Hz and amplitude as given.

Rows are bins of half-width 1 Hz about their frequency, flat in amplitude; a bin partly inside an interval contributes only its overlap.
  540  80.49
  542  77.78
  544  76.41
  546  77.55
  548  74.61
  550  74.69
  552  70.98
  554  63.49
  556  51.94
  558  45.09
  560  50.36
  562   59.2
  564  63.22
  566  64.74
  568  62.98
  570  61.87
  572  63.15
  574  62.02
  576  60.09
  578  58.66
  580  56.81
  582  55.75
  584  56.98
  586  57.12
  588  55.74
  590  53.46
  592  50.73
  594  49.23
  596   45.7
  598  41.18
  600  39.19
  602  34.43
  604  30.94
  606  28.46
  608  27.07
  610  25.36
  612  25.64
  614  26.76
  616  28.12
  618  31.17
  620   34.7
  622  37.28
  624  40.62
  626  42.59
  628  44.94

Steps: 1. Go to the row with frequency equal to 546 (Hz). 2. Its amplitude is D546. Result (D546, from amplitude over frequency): 77.55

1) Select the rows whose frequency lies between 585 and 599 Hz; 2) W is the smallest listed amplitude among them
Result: 41.18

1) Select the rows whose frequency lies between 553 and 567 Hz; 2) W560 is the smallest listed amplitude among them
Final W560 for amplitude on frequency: 45.09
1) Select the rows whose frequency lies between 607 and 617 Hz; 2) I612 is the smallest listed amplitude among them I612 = 25.36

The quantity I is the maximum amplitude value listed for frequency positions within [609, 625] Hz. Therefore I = 40.62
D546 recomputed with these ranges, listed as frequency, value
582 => 55.75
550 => 74.69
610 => 25.36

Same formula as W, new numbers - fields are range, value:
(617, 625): 31.17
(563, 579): 58.66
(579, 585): 55.75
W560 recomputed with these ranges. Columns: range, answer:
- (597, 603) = 34.43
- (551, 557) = 51.94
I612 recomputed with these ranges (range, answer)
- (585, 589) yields 55.74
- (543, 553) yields 70.98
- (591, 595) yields 49.23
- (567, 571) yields 61.87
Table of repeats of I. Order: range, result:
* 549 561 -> 74.69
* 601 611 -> 34.43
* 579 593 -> 57.12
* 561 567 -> 64.74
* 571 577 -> 63.15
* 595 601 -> 45.7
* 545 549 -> 77.55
